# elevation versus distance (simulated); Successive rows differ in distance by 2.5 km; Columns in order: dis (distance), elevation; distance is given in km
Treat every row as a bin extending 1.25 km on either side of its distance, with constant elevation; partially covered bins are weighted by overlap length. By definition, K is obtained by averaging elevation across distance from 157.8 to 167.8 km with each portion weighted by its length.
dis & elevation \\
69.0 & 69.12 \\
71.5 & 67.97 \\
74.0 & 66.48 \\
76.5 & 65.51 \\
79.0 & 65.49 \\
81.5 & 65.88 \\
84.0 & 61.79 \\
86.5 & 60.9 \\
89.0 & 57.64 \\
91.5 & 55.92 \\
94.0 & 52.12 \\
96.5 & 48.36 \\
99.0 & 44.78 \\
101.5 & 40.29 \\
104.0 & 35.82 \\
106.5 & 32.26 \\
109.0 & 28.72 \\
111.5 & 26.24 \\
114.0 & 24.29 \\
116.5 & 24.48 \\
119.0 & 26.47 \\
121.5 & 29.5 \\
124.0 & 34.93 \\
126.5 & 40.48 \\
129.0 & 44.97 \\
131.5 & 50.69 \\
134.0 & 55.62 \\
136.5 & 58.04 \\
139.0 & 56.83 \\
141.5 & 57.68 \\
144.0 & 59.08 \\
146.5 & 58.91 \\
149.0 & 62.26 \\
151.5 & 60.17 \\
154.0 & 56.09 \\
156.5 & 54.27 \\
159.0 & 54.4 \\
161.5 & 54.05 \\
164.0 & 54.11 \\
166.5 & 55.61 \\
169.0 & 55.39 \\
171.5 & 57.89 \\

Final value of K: 54.5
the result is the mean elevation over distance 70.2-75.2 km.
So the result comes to 67.3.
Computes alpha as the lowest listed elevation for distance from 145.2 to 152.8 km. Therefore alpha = 58.91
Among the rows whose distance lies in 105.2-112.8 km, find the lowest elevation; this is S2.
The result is 26.24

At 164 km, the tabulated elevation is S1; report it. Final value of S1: 54.11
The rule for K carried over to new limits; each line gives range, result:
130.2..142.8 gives 55.7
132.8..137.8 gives 56.8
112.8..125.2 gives 27.9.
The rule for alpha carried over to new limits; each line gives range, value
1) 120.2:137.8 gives 29.5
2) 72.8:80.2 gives 65.49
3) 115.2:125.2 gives 24.48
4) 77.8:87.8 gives 60.9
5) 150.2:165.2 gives 54.05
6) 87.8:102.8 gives 40.29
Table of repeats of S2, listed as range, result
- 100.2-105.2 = 35.82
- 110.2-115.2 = 24.29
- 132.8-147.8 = 55.62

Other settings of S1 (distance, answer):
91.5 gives 55.92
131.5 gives 50.69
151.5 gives 60.17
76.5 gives 65.51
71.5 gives 67.97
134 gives 55.62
